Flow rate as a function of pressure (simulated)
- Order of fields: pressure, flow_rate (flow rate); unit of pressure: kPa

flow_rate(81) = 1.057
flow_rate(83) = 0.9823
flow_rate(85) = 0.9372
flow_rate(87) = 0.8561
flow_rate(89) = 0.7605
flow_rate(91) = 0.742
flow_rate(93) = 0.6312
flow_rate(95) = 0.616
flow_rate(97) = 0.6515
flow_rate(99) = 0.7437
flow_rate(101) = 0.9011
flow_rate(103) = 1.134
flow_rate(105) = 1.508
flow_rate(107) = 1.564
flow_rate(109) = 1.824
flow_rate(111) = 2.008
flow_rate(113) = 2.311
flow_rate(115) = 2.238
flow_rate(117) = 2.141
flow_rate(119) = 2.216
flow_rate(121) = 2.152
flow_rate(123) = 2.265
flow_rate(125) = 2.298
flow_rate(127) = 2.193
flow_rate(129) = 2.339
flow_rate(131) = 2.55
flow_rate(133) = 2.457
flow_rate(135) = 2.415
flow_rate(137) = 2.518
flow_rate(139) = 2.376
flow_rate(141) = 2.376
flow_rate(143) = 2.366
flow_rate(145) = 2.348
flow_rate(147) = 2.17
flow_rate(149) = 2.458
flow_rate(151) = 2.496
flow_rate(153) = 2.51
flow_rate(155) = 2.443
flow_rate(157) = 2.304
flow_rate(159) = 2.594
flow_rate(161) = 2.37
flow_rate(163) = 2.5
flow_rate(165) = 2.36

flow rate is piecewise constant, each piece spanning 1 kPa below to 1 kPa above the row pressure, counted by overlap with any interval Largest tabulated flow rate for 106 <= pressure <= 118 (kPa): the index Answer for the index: 2.311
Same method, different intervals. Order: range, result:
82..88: 0.9823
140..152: 2.496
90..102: 0.9011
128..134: 2.55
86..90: 0.8561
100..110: 1.824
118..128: 2.298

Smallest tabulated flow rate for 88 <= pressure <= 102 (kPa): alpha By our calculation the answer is 0.616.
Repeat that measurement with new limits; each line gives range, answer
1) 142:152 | 2.17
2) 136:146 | 2.348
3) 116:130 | 2.141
